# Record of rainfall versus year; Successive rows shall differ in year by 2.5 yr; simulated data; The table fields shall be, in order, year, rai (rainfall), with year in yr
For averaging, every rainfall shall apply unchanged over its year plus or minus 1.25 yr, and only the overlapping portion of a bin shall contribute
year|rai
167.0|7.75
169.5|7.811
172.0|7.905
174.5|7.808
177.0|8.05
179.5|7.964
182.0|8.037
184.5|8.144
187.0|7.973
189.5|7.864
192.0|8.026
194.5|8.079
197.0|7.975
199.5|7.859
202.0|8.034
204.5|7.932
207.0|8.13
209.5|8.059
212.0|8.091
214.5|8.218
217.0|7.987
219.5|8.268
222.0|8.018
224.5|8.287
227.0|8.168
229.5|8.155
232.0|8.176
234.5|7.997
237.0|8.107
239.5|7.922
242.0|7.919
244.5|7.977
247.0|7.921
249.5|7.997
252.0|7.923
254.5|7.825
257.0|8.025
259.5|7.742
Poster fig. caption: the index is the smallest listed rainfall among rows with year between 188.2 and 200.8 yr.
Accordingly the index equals 7.859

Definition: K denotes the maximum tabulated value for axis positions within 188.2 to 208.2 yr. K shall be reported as 8.13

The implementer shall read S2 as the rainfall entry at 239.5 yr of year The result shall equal 7.922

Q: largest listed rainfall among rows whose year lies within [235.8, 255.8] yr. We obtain 8.107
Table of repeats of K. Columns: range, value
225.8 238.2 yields 8.176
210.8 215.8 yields 8.218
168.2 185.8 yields 8.144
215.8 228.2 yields 8.287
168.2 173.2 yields 7.905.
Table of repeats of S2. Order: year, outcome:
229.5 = 8.155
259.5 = 7.742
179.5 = 7.964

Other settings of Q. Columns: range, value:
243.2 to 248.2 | 7.977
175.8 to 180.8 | 8.05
